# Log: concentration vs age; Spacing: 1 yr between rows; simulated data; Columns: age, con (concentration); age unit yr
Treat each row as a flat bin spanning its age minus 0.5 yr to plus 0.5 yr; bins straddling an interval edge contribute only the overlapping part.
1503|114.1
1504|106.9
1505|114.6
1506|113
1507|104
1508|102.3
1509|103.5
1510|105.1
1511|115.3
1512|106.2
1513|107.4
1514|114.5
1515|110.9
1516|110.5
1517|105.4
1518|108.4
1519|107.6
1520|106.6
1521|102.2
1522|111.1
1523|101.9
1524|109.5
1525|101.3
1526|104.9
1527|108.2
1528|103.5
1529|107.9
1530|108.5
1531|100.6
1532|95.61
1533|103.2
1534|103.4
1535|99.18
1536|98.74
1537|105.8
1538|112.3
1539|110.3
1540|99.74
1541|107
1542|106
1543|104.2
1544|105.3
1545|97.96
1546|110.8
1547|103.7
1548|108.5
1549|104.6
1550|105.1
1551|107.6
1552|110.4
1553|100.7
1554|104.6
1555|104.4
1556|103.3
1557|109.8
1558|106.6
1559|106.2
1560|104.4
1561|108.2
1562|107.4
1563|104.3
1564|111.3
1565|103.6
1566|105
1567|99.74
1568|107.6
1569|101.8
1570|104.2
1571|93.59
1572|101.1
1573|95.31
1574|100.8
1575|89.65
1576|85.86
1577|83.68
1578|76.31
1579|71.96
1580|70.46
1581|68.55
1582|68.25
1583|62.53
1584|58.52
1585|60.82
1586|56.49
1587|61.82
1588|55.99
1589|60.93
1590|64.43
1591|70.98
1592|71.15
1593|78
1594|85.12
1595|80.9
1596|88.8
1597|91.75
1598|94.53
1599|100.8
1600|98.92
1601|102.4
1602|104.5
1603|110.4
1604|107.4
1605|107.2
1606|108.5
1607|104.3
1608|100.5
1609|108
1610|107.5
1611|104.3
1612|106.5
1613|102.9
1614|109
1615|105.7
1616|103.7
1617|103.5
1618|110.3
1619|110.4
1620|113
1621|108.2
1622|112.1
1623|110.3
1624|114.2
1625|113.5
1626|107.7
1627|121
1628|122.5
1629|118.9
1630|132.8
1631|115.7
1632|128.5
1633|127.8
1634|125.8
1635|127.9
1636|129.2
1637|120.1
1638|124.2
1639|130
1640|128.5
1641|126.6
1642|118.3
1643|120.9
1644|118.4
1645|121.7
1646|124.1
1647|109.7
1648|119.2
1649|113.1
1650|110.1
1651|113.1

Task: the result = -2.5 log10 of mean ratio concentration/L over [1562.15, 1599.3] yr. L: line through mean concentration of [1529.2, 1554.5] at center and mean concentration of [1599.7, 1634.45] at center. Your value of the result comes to 0.277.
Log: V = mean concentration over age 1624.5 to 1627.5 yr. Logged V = 114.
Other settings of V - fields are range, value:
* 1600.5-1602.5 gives 103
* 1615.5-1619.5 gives 107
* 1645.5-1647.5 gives 117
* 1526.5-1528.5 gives 106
